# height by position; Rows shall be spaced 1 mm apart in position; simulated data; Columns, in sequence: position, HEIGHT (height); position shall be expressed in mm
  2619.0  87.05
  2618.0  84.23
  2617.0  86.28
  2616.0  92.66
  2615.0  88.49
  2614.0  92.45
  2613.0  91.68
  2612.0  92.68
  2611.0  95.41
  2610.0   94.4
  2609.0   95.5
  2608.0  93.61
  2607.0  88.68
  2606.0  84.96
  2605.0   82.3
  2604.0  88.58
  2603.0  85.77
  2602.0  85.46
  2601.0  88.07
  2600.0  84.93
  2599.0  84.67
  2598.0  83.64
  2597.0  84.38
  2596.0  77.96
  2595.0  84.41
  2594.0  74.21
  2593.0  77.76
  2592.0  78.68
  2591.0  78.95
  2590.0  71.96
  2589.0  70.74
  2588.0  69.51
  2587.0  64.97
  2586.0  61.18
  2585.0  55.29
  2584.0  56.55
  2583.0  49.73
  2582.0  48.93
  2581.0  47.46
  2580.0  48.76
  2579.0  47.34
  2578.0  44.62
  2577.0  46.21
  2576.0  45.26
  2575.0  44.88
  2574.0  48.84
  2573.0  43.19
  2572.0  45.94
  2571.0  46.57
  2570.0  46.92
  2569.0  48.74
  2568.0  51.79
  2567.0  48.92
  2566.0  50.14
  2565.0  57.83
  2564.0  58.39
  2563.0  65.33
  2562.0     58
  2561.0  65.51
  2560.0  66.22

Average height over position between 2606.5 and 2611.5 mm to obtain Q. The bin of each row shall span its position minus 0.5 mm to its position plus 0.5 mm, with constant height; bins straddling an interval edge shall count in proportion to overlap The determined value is 93.5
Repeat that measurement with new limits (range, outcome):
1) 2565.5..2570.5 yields 49.3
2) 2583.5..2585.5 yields 55.9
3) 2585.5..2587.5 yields 63.1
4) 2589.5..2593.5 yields 76.8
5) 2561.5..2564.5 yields 60.6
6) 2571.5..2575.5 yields 45.7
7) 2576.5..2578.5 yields 45.4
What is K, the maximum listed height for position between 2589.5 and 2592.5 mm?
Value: 78.95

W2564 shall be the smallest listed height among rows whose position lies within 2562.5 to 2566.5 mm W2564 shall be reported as 50.14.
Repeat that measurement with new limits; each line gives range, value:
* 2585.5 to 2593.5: 61.18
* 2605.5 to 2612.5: 84.96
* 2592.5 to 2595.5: 74.21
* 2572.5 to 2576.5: 43.19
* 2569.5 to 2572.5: 45.94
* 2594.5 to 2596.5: 77.96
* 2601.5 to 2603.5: 85.46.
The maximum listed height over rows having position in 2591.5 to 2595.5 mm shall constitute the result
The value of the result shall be 84.41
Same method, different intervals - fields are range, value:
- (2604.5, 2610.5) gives 95.5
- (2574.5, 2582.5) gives 48.93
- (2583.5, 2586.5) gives 61.18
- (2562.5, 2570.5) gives 65.33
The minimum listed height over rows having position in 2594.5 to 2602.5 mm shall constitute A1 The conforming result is 77.96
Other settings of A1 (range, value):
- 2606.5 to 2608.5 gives 88.68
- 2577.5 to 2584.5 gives 44.62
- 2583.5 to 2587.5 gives 55.29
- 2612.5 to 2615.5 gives 88.49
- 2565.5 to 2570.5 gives 46.92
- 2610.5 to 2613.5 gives 91.68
